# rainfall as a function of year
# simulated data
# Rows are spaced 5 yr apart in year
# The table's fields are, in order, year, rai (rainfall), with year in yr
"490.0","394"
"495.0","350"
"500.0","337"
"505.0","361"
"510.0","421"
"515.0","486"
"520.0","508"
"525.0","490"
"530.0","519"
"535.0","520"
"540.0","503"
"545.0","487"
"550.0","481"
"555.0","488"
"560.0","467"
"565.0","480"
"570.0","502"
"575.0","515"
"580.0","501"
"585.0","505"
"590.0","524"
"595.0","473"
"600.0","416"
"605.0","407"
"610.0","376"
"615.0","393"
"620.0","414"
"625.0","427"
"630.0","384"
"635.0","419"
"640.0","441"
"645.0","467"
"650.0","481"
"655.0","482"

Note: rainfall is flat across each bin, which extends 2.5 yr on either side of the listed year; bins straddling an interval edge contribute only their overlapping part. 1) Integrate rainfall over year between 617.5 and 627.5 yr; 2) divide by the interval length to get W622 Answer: 420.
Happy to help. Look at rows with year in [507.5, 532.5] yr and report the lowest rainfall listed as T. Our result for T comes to 421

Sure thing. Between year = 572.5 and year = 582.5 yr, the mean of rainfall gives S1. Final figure 508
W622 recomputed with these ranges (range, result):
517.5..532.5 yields 506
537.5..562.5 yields 485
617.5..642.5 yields 417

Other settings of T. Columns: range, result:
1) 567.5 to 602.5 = 416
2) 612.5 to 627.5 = 393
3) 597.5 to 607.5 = 407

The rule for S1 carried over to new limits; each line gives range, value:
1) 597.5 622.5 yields 401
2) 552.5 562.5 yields 478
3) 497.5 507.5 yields 349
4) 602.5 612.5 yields 392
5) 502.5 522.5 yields 444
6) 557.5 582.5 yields 493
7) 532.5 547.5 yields 503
